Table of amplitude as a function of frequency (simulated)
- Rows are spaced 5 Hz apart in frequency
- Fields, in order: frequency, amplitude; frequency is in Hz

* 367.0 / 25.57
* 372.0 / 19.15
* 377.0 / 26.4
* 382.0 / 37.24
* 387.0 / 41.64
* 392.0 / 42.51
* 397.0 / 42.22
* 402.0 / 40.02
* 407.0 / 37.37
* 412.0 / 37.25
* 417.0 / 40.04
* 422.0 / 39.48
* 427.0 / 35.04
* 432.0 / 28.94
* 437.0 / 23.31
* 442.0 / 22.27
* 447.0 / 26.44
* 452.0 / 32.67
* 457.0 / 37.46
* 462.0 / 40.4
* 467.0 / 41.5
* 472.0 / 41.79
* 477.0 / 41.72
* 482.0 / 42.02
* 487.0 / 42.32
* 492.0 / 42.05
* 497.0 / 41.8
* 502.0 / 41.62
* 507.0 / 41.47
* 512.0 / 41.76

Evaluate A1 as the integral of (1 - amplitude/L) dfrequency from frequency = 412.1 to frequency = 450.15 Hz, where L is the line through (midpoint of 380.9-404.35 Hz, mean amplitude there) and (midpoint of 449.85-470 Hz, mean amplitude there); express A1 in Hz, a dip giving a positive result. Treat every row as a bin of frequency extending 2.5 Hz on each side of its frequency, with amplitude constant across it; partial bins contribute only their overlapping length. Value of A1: 7.9 Hz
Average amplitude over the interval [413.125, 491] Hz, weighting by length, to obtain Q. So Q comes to 35.8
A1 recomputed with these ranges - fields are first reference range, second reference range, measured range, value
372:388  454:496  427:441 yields 3.7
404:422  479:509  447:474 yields 2.0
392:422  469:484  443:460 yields 3.9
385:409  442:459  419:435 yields 0.4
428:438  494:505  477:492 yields -1.4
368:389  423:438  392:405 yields -4.5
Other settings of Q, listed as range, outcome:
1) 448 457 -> 33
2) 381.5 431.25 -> 39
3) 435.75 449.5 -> 24.1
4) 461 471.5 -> 41.2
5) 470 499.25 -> 42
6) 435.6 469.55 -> 32.3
